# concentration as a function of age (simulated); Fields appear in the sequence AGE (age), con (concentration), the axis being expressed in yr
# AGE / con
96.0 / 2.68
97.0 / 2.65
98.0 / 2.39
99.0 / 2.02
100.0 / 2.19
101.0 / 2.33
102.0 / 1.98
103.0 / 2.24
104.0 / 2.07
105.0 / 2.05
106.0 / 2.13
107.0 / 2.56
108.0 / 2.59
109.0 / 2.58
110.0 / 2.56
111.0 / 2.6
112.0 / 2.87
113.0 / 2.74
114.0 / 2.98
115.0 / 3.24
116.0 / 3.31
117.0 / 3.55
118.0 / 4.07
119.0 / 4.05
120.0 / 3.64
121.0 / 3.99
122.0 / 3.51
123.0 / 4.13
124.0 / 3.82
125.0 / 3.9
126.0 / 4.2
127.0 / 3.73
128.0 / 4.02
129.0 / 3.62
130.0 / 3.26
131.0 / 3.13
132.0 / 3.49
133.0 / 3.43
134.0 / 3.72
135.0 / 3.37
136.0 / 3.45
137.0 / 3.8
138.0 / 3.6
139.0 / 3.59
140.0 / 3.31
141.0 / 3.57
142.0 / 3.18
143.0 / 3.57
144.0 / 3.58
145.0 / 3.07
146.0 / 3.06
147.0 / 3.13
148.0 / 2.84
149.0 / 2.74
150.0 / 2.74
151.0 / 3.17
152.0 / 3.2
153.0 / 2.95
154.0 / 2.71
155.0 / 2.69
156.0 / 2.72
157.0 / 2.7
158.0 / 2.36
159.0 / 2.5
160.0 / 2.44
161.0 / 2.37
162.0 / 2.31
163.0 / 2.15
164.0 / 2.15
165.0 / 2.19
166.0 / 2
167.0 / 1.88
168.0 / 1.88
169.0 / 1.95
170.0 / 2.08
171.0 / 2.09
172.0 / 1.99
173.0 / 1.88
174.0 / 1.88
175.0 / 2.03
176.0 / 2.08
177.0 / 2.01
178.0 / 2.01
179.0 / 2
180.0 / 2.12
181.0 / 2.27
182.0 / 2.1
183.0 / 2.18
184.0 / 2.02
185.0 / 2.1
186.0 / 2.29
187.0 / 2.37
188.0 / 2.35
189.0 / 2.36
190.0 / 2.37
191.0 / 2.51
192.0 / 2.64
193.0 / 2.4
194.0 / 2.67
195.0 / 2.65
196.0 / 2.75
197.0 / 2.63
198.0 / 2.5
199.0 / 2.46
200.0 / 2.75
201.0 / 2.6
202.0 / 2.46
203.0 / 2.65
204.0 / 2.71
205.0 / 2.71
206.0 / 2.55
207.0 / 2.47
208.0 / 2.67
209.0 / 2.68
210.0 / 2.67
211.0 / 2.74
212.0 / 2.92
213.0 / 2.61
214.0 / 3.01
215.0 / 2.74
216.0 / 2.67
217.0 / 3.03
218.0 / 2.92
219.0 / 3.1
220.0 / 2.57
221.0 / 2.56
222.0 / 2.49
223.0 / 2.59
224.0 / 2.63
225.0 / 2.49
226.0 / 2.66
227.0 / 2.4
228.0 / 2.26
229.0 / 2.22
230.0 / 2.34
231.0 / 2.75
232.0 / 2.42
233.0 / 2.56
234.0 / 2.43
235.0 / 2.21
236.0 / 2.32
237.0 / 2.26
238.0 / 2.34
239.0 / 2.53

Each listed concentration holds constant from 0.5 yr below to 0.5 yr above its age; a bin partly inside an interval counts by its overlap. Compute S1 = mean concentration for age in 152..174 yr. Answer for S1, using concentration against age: 2.3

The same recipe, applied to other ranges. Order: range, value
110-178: 2.97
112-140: 3.59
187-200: 2.53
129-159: 3.17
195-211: 2.62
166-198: 2.21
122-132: 3.73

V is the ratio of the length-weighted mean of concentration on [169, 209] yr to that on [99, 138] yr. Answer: 0.7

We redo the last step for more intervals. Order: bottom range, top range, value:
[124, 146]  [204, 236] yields 0.74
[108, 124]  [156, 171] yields 0.67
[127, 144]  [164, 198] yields 0.63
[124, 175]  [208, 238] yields 0.89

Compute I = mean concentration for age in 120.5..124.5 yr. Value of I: 3.86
